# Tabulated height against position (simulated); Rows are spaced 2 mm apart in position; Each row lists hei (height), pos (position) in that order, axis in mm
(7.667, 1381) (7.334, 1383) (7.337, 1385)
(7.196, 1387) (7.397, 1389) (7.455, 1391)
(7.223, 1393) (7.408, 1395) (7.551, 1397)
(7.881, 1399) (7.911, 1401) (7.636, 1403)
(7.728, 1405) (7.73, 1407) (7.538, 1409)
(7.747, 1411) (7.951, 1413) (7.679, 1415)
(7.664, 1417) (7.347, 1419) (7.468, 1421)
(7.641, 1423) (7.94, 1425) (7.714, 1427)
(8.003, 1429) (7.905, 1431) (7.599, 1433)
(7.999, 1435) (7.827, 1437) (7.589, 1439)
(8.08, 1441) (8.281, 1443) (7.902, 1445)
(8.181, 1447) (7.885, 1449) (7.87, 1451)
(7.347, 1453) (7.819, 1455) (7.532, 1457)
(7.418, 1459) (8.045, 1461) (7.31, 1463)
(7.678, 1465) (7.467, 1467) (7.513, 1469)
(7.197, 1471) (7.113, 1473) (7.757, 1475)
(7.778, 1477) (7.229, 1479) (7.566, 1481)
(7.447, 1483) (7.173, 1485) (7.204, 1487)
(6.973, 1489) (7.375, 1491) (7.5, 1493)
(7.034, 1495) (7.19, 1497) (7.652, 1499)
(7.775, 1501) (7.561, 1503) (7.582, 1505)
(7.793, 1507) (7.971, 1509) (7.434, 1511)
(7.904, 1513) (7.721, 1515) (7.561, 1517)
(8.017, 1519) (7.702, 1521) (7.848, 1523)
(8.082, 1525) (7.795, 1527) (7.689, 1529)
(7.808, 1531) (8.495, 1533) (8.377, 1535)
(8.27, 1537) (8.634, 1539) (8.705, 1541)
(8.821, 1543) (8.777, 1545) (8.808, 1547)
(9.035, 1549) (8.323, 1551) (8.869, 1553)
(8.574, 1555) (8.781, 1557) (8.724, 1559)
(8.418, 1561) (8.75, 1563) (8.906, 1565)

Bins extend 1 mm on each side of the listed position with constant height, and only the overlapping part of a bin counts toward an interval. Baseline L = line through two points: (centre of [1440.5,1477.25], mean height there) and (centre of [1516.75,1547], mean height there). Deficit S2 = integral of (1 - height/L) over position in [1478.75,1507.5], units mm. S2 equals 1.92 mm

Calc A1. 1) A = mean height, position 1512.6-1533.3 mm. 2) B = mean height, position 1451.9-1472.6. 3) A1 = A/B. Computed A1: 1.0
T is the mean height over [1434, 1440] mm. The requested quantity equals 7.8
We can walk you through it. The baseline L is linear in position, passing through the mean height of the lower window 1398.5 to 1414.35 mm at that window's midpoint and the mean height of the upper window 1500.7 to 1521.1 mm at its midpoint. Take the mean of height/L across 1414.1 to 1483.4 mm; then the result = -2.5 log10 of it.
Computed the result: 0.01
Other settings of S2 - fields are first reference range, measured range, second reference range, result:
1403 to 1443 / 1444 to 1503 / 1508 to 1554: 3.3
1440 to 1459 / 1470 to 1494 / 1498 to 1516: 1.3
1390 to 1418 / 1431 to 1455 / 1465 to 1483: -1.0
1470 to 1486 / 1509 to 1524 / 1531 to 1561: 0.6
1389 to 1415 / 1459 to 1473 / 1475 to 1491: -0.1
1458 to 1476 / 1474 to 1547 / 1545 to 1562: 2.8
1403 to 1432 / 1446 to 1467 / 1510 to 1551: 0.5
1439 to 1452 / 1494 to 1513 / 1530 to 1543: 1.6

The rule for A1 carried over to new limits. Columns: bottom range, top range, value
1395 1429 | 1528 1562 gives 1.11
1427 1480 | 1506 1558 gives 1.07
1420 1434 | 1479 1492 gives 0.94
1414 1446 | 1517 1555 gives 1.07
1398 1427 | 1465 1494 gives 0.96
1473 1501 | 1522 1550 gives 1.13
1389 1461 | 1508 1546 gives 1.05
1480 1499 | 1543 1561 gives 1.20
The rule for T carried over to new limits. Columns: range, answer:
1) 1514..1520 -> 7.77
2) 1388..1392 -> 7.43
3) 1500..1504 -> 7.67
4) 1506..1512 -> 7.73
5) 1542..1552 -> 8.75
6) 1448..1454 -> 7.7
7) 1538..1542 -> 8.67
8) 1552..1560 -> 8.74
